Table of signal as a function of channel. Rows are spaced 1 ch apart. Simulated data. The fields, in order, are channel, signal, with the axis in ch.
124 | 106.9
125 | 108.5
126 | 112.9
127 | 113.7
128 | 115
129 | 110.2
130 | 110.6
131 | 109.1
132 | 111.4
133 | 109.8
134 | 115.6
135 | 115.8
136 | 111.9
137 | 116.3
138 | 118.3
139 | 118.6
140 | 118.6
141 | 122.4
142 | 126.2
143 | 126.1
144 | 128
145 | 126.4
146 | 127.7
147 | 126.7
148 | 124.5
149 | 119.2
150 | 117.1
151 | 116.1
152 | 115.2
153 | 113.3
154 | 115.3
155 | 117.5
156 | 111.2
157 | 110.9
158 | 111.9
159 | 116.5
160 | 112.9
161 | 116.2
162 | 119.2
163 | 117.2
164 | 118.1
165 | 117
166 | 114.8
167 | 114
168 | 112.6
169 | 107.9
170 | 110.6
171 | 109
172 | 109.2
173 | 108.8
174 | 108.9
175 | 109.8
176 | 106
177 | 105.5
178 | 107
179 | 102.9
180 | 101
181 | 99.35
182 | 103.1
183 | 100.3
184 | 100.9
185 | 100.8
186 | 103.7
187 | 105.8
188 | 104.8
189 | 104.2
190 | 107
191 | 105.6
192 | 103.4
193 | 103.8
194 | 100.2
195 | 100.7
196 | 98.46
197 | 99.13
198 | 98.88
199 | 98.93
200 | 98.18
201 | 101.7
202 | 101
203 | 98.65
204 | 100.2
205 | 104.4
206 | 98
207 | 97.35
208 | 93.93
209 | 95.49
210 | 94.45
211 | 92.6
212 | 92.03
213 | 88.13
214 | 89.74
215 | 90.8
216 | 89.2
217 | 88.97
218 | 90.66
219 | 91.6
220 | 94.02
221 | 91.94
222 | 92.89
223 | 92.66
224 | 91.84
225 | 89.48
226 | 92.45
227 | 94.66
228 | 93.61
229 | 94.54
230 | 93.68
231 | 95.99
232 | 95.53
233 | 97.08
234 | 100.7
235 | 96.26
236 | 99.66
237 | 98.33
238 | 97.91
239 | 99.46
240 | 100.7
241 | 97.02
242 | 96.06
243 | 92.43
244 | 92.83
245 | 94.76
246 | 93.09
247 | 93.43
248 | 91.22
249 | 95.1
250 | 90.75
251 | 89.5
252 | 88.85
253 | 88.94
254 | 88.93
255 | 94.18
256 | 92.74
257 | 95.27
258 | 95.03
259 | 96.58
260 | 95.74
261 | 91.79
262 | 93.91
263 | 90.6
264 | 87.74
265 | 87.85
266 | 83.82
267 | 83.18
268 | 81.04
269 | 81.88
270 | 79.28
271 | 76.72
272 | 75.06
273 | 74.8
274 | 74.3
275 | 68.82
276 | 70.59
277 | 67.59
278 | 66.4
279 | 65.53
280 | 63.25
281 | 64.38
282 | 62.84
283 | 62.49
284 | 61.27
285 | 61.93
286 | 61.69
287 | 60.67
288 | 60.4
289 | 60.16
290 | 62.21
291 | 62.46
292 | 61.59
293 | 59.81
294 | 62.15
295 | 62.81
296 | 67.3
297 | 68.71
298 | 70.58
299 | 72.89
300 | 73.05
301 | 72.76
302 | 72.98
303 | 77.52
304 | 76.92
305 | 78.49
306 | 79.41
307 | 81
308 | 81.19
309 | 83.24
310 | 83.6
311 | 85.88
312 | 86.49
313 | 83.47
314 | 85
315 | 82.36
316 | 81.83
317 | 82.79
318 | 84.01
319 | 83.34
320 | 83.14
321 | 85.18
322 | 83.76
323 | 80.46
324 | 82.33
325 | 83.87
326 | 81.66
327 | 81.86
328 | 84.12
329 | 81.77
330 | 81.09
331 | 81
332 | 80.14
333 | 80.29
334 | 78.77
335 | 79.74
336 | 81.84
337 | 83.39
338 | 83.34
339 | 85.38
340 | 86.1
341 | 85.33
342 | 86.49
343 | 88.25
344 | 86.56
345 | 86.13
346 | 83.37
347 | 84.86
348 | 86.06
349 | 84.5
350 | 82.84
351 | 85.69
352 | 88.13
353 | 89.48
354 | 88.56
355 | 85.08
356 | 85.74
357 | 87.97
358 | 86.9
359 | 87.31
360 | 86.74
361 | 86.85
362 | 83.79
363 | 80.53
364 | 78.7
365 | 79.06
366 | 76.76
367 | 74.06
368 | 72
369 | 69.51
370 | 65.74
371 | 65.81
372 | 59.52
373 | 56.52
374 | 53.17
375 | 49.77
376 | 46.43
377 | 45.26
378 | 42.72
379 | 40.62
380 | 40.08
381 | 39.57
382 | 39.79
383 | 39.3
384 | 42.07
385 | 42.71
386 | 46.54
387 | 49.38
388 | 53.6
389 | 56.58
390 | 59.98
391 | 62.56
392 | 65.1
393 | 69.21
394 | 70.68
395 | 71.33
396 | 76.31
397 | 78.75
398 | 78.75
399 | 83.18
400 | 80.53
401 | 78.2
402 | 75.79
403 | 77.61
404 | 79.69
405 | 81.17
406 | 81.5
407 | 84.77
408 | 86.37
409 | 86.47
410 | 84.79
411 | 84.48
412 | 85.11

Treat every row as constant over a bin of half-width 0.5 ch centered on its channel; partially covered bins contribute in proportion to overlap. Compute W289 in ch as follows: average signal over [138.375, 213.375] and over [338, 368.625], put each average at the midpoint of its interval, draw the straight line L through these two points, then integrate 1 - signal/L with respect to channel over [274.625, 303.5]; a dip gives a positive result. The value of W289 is 8.48 ch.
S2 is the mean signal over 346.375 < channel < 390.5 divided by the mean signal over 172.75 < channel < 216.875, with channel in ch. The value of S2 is 0.7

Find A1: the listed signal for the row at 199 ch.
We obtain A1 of 98.93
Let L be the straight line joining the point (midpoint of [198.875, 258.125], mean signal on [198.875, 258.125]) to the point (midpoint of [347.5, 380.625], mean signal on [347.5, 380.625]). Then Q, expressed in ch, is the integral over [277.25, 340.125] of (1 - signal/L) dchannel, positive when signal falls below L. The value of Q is 4.5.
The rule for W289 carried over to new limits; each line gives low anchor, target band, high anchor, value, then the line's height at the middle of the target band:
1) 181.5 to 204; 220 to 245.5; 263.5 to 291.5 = -2.5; 86.9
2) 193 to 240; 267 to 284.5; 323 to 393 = 3.1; 85.9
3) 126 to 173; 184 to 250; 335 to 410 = 4.0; 103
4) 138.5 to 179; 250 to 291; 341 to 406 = 6.6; 92.2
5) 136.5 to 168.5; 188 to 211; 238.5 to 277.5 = 1.0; 105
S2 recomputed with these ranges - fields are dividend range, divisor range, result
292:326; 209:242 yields 0.83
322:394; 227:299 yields 0.88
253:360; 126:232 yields 0.75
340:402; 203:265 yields 0.75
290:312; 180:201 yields 0.72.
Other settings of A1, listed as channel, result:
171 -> 109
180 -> 101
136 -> 111.9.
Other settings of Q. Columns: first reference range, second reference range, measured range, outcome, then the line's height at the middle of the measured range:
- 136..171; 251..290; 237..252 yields -1.4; 86.6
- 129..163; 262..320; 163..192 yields 0.2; 108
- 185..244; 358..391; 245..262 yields -0.9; 87.9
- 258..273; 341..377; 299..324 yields 0.3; 82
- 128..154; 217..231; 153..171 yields -0.4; 112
